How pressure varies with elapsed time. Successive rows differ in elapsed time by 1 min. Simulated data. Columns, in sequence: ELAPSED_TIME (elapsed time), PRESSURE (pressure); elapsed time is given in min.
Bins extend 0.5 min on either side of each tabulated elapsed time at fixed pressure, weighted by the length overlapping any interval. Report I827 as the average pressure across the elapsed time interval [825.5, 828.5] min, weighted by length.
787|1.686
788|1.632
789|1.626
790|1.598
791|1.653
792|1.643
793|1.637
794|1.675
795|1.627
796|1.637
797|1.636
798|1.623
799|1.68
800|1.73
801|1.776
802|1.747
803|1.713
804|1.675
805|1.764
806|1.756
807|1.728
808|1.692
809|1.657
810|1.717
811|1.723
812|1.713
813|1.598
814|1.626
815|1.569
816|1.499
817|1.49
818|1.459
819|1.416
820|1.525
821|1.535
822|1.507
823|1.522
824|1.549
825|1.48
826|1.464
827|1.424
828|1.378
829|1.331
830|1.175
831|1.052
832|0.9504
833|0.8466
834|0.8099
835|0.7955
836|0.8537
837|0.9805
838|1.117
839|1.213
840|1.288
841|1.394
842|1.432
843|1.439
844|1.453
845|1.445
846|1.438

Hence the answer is 1.42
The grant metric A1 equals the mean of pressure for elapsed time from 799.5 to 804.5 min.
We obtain 1.73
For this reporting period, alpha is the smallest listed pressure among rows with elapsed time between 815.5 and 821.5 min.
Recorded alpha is 1.416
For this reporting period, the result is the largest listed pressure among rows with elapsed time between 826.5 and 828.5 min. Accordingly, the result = 1.424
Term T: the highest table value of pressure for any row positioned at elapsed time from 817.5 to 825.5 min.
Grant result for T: 1.549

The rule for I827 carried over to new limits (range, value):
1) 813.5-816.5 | 1.56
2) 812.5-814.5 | 1.61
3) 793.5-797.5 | 1.64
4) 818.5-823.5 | 1.5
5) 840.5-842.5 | 1.41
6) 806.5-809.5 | 1.69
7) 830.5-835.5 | 0.891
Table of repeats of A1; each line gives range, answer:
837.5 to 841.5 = 1.25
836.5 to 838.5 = 1.05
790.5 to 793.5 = 1.64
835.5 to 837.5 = 0.917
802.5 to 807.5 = 1.73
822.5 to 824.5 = 1.54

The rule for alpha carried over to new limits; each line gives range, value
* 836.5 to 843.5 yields 0.9805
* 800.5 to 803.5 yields 1.713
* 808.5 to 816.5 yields 1.499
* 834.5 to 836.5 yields 0.7955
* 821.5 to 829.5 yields 1.331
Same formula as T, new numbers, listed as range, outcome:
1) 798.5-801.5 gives 1.776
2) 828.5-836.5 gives 1.331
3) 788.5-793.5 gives 1.653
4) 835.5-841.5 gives 1.394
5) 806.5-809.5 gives 1.728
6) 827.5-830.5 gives 1.378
